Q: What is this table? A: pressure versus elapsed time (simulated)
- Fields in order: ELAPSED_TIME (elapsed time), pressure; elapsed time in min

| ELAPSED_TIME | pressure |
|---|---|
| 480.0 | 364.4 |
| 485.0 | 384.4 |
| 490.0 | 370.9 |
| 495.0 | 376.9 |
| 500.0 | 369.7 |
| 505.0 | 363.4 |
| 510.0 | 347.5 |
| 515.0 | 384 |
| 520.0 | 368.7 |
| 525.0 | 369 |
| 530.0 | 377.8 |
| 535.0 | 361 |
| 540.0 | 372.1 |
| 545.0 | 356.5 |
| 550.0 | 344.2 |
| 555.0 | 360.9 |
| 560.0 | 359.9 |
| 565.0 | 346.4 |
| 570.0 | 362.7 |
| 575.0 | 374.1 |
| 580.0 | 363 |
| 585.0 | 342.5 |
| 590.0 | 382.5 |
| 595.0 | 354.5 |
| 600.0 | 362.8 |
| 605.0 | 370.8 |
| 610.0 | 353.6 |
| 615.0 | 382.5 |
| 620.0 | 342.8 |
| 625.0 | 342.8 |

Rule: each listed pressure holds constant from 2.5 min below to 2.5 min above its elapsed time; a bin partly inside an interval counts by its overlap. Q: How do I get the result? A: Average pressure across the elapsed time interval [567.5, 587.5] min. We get 361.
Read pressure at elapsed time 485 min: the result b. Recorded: 384.4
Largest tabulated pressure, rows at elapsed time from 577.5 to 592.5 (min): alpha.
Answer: 382.5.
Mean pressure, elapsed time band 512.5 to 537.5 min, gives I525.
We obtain 372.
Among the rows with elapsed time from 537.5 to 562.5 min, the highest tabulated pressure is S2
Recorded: 372.1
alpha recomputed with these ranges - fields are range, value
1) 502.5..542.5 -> 384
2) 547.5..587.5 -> 374.1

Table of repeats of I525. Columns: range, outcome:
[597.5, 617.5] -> 367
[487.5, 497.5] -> 374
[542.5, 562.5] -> 355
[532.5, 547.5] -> 363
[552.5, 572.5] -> 357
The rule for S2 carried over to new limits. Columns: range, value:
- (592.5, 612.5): 370.8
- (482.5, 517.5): 384.4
